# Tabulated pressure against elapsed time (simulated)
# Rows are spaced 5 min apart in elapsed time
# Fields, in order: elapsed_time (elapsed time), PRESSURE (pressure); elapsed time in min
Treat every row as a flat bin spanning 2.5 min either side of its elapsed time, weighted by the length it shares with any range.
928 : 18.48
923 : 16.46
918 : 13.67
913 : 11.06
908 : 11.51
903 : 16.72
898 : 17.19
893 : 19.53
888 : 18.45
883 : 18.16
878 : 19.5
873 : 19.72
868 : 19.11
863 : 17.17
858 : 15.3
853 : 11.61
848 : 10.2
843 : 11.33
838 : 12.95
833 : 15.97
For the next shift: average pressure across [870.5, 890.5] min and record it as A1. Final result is 19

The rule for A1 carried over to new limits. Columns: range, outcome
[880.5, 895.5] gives 18.7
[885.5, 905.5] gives 18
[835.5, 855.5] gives 11.5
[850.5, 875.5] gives 16.6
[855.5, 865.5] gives 16.2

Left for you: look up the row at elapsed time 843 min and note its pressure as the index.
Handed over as 11.33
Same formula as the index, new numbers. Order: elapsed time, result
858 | 15.3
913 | 11.06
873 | 19.72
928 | 18.48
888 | 18.45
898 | 17.19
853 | 11.61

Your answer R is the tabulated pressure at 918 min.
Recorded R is 13.67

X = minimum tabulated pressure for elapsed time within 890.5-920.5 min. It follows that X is 11.06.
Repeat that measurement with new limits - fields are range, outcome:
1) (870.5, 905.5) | 16.72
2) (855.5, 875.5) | 15.3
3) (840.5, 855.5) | 10.2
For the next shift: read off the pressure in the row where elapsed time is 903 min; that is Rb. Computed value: 16.72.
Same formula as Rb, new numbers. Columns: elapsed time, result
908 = 11.51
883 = 18.16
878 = 19.5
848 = 10.2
